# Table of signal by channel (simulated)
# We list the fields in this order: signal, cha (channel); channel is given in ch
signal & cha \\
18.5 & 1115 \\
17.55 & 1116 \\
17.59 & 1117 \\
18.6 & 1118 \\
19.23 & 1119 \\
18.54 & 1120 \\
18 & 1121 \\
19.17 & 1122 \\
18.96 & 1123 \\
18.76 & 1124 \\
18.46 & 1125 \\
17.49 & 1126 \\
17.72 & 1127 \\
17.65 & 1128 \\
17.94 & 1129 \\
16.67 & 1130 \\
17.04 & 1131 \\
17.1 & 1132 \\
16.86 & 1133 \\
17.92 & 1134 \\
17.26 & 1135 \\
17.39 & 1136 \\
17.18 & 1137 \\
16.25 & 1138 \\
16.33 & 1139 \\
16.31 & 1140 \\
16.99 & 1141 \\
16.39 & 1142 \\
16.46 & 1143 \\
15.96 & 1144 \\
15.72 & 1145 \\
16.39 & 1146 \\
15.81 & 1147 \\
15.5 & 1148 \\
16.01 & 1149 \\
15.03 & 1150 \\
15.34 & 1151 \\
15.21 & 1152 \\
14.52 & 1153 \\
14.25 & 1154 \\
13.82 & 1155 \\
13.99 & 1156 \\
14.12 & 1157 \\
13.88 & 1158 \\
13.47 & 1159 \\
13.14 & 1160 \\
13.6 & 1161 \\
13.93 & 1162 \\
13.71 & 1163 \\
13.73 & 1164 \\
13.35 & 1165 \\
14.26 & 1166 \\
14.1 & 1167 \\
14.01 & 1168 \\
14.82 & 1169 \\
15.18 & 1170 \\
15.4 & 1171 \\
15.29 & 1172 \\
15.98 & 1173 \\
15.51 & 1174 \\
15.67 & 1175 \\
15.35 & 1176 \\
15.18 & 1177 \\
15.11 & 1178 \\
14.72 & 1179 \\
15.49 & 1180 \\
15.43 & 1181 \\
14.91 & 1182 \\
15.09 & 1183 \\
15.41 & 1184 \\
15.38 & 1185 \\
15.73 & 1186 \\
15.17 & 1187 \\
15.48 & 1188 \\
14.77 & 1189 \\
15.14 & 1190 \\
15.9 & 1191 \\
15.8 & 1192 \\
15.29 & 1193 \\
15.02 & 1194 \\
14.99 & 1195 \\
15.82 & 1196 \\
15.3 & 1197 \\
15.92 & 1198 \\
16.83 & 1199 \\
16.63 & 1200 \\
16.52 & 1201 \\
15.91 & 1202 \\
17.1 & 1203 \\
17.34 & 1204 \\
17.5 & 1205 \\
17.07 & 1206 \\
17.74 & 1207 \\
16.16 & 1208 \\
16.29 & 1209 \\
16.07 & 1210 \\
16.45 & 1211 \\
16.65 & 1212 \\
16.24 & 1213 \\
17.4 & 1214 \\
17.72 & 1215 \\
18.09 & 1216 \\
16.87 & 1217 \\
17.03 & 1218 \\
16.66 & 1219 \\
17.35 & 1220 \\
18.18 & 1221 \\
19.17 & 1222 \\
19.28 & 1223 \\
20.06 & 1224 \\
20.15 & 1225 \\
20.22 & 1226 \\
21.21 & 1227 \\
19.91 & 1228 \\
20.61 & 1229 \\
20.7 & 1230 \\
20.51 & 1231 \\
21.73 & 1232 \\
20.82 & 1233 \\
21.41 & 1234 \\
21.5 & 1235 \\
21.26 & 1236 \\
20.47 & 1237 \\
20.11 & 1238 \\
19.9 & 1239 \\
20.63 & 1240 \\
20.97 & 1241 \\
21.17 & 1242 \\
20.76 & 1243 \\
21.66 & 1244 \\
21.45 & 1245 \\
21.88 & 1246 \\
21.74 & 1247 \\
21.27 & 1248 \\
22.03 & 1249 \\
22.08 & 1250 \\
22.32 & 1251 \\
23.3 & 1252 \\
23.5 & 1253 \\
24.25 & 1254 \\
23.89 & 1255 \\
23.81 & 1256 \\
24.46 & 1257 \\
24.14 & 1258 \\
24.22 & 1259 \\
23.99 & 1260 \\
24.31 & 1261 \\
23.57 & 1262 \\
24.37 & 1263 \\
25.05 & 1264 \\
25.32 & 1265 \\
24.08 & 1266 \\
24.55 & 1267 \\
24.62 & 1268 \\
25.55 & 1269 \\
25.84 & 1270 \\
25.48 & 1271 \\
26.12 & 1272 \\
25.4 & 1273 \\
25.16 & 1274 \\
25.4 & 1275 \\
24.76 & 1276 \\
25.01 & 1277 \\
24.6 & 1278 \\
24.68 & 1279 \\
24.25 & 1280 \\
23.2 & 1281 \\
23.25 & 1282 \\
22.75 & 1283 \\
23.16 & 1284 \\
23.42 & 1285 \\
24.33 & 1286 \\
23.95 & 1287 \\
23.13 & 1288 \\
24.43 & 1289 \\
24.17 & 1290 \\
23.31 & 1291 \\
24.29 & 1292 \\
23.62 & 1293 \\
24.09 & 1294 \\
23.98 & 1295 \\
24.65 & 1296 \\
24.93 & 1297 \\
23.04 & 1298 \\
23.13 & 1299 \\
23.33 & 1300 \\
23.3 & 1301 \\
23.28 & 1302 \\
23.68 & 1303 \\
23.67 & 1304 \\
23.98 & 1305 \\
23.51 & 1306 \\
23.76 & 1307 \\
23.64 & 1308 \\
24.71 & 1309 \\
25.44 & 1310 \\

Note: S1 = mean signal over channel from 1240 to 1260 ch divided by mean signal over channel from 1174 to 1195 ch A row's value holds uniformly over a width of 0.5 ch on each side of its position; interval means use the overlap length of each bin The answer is 1.47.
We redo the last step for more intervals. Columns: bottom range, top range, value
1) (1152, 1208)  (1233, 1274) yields 1.52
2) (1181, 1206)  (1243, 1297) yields 1.51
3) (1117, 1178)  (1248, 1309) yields 1.50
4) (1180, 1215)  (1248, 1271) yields 1.50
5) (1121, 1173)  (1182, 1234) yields 1.09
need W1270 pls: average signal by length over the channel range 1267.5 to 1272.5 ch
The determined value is 25.5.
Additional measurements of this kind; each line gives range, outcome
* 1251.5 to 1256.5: 23.8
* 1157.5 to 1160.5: 13.5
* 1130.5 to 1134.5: 17.2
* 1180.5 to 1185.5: 15.2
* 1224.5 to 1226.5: 20.2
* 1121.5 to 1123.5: 19.1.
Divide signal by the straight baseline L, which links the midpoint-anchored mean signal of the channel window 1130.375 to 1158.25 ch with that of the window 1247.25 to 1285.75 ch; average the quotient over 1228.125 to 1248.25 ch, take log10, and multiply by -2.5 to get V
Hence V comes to 0.06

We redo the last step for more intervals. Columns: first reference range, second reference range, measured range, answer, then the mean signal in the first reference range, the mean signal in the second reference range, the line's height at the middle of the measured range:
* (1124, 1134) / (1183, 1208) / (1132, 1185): 0.11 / 17.5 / 16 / 16.8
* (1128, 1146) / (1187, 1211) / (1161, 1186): 0.11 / 16.8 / 16.1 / 16.4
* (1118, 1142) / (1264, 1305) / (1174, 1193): 0.28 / 17.6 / 24.2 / 19.9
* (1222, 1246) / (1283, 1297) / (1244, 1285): -0.07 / 20.7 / 23.9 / 22.4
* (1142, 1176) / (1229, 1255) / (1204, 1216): 0.12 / 14.8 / 21.5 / 18.9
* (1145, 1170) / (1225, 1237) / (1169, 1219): 0.10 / 14.5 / 20.8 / 17.6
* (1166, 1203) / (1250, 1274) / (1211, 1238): 0.05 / 15.4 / 24.4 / 20.1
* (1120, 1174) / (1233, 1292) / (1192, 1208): 0.18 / 15.9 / 23.4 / 19.3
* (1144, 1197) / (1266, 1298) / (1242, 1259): -0.05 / 14.9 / 24.4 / 21.7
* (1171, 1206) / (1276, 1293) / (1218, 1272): -0.07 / 15.7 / 23.9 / 20.5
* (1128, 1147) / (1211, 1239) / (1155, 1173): 0.23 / 16.8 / 19.3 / 17.5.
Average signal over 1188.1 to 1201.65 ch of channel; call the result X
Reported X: 15.7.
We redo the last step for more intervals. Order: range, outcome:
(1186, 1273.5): 20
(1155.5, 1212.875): 15.3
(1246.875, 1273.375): 24.1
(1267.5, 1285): 24.6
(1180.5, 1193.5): 15.3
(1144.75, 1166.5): 14.5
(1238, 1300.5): 23.6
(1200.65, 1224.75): 17.3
